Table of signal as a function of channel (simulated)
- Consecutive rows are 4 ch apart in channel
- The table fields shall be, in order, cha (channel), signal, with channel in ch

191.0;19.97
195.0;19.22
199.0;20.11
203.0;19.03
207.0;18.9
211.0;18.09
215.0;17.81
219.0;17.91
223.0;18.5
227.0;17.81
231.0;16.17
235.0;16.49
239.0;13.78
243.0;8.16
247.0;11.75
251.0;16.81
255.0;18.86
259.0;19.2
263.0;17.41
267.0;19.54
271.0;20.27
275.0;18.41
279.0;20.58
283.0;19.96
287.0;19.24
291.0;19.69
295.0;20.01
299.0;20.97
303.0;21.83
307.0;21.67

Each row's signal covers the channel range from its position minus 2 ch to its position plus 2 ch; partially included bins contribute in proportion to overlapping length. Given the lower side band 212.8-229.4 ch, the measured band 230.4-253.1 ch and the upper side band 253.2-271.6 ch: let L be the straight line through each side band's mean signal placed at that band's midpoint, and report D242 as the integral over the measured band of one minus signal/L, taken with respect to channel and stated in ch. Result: 5.8 ch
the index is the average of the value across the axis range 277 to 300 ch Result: 20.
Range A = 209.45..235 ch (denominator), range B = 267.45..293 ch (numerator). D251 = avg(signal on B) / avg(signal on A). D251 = 1.12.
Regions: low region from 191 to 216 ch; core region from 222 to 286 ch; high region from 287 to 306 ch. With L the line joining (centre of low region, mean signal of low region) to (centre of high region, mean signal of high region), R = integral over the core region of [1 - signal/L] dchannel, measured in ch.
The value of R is 8.8 ch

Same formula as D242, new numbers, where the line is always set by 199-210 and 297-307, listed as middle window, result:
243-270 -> 4.9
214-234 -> 2.0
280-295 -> 1.0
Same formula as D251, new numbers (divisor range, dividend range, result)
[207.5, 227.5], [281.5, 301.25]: 1.10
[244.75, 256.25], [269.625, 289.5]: 1.27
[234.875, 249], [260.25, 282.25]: 1.60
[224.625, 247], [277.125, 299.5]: 1.40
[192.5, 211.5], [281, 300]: 1.04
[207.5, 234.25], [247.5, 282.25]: 1.05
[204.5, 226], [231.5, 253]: 0.75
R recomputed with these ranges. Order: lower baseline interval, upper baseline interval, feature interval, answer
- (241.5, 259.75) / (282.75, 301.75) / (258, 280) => -2.6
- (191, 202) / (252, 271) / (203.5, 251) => 7.9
